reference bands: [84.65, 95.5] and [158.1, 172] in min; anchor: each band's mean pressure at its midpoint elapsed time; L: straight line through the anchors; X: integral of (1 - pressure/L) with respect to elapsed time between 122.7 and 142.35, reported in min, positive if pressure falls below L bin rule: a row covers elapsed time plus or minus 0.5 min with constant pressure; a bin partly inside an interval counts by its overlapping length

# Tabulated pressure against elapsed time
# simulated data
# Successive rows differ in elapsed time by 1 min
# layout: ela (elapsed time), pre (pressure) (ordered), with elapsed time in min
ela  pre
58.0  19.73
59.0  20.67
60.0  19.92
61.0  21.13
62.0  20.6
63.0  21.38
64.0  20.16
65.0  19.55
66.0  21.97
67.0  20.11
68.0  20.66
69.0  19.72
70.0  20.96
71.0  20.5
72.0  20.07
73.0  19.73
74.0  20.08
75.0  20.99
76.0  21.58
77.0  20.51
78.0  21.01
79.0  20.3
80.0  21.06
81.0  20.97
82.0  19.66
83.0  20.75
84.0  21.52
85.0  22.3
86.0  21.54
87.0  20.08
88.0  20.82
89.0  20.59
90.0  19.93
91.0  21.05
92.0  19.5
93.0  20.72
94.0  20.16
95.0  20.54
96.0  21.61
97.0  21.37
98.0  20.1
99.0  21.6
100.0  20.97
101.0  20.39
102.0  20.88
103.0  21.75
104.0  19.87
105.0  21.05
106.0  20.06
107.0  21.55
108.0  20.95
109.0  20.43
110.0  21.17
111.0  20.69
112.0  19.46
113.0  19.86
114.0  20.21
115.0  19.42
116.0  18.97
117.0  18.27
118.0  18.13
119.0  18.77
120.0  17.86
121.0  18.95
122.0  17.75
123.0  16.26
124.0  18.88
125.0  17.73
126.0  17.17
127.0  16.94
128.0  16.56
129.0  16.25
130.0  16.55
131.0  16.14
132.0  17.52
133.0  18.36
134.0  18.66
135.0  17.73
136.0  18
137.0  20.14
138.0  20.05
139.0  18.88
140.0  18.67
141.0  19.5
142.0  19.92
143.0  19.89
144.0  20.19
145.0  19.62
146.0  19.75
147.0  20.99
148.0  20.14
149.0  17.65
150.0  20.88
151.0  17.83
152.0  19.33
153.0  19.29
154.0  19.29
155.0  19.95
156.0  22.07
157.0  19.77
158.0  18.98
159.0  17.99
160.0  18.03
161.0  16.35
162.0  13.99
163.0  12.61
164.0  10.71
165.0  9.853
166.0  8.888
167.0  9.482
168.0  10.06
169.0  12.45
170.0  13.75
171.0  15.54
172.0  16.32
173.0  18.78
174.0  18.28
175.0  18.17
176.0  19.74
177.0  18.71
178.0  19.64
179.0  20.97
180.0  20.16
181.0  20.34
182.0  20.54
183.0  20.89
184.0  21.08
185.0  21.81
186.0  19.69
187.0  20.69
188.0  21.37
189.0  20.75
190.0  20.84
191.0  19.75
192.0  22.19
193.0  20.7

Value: -1.8 min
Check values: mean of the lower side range 20.6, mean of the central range 18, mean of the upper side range 13.3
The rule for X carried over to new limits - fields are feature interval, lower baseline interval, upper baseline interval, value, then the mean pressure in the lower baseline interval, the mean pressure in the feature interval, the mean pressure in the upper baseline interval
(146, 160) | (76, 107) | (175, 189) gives 0.7 min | 20.8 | 19.5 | 20.4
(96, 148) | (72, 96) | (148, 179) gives -1.5 min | 20.7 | 19.3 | 16.6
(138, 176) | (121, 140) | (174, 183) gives 3.3 min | 17.8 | 17.2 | 19.8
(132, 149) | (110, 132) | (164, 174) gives -3.5 min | 18.2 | 19.3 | 13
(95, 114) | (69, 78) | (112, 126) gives -1.6 min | 20.5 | 20.7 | 18.5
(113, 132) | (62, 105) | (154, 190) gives 1.4 min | 20.7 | 17.9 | 17.5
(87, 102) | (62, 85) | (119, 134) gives -1.0 min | 20.6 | 20.7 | 17.4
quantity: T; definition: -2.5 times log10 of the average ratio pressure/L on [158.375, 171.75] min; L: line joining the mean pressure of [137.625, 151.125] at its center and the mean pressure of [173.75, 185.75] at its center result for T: 0.45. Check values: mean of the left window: 19.6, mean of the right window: 20.1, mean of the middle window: 13.2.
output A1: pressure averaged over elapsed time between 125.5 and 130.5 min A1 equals 16.7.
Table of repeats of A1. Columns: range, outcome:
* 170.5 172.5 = 15.9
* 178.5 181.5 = 20.5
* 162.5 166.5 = 10.5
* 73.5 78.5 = 20.8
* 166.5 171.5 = 12.3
